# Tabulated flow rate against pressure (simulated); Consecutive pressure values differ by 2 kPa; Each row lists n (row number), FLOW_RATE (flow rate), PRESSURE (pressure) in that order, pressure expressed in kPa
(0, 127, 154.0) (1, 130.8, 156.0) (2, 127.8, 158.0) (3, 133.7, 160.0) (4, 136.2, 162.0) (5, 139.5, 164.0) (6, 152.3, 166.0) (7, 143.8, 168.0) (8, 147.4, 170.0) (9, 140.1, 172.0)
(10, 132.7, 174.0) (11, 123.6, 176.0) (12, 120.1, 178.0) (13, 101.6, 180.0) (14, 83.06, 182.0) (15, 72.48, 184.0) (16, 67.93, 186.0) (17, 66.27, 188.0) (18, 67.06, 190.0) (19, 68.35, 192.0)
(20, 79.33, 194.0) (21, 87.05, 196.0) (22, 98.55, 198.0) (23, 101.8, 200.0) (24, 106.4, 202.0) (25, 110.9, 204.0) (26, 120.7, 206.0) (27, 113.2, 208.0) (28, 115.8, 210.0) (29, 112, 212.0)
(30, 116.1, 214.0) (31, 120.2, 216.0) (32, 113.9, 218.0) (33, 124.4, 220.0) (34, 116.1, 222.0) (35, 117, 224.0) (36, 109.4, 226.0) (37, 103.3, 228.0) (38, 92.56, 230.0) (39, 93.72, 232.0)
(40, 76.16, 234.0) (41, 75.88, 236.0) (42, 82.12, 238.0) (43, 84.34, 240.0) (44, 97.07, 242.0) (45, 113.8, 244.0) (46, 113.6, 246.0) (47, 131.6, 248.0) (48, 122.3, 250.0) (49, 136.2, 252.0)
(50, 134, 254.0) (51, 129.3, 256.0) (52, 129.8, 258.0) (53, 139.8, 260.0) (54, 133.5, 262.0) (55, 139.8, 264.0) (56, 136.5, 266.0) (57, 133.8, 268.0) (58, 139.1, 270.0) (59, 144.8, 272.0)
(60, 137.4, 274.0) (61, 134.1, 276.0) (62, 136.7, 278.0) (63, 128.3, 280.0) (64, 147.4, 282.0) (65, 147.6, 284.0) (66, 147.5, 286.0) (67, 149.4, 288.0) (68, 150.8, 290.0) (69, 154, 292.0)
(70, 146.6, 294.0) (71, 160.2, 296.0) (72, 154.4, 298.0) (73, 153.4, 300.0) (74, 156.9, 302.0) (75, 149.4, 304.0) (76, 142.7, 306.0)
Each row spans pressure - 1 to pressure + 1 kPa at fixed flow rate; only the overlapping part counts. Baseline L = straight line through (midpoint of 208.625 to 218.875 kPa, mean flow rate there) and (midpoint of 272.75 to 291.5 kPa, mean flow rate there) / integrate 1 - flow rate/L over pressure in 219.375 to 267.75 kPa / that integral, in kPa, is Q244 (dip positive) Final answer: 5.1 kPa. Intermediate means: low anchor 116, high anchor 142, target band 114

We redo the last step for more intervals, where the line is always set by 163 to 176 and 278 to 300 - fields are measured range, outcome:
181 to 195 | 6.9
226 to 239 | 5.0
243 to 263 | 2.4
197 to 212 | 3.5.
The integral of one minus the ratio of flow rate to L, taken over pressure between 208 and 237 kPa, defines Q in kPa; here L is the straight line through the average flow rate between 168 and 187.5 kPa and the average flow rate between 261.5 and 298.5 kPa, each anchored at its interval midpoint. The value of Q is 4.2 kPa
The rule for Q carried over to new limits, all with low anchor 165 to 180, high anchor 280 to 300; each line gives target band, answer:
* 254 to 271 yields 1.30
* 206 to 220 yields 2.37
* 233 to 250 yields 5.37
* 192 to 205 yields 4.05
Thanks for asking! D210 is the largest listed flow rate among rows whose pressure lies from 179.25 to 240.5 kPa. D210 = 124.4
